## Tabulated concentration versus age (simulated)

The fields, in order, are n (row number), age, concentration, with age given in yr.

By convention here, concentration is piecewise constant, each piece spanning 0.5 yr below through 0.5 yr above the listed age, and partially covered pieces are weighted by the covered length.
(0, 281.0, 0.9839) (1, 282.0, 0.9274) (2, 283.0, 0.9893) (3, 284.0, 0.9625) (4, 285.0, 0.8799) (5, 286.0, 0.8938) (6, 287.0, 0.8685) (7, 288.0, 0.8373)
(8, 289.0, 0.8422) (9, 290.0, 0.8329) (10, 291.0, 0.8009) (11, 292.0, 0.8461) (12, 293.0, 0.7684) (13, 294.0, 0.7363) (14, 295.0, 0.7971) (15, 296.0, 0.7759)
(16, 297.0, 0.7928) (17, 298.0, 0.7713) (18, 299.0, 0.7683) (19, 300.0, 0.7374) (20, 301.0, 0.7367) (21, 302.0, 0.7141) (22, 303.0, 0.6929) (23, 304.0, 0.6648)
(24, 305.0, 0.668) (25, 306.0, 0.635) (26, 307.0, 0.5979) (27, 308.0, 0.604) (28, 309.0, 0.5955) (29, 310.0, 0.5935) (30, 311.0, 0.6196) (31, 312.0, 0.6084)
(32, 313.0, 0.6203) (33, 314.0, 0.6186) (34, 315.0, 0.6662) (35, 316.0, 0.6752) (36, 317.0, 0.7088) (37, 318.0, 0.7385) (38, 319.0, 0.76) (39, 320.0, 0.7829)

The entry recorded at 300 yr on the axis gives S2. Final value 0.7374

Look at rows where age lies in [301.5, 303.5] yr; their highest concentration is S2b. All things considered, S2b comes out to 0.7141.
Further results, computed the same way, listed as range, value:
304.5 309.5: 0.668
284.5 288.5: 0.8938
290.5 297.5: 0.8461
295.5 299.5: 0.7928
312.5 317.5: 0.7088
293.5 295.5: 0.7971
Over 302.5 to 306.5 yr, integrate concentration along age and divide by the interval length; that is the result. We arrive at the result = 0.665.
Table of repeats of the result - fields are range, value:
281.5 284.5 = 0.96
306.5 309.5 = 0.599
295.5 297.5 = 0.784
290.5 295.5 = 0.79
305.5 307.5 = 0.616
